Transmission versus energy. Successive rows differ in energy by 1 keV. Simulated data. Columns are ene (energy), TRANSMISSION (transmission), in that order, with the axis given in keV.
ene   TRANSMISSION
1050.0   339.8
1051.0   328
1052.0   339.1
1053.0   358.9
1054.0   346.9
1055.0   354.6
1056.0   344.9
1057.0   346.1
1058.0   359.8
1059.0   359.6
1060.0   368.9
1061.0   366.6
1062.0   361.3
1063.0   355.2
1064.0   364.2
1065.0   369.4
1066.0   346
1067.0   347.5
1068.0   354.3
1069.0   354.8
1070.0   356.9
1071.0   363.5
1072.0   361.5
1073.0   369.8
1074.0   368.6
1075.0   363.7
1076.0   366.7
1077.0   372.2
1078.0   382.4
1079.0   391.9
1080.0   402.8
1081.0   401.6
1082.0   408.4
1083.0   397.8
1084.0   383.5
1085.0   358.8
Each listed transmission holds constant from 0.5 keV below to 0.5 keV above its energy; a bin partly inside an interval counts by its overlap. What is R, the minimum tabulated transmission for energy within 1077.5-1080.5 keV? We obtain 382.4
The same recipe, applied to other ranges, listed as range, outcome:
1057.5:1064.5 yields 355.2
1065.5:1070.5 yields 346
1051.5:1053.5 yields 339.1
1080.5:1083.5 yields 397.8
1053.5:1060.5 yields 344.9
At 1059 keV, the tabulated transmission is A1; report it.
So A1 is 359.6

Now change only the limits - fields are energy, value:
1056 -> 344.9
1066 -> 346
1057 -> 346.1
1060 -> 368.9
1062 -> 361.3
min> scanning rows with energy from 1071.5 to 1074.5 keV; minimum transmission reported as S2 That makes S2 361.5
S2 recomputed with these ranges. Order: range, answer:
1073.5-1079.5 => 363.7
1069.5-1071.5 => 356.9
